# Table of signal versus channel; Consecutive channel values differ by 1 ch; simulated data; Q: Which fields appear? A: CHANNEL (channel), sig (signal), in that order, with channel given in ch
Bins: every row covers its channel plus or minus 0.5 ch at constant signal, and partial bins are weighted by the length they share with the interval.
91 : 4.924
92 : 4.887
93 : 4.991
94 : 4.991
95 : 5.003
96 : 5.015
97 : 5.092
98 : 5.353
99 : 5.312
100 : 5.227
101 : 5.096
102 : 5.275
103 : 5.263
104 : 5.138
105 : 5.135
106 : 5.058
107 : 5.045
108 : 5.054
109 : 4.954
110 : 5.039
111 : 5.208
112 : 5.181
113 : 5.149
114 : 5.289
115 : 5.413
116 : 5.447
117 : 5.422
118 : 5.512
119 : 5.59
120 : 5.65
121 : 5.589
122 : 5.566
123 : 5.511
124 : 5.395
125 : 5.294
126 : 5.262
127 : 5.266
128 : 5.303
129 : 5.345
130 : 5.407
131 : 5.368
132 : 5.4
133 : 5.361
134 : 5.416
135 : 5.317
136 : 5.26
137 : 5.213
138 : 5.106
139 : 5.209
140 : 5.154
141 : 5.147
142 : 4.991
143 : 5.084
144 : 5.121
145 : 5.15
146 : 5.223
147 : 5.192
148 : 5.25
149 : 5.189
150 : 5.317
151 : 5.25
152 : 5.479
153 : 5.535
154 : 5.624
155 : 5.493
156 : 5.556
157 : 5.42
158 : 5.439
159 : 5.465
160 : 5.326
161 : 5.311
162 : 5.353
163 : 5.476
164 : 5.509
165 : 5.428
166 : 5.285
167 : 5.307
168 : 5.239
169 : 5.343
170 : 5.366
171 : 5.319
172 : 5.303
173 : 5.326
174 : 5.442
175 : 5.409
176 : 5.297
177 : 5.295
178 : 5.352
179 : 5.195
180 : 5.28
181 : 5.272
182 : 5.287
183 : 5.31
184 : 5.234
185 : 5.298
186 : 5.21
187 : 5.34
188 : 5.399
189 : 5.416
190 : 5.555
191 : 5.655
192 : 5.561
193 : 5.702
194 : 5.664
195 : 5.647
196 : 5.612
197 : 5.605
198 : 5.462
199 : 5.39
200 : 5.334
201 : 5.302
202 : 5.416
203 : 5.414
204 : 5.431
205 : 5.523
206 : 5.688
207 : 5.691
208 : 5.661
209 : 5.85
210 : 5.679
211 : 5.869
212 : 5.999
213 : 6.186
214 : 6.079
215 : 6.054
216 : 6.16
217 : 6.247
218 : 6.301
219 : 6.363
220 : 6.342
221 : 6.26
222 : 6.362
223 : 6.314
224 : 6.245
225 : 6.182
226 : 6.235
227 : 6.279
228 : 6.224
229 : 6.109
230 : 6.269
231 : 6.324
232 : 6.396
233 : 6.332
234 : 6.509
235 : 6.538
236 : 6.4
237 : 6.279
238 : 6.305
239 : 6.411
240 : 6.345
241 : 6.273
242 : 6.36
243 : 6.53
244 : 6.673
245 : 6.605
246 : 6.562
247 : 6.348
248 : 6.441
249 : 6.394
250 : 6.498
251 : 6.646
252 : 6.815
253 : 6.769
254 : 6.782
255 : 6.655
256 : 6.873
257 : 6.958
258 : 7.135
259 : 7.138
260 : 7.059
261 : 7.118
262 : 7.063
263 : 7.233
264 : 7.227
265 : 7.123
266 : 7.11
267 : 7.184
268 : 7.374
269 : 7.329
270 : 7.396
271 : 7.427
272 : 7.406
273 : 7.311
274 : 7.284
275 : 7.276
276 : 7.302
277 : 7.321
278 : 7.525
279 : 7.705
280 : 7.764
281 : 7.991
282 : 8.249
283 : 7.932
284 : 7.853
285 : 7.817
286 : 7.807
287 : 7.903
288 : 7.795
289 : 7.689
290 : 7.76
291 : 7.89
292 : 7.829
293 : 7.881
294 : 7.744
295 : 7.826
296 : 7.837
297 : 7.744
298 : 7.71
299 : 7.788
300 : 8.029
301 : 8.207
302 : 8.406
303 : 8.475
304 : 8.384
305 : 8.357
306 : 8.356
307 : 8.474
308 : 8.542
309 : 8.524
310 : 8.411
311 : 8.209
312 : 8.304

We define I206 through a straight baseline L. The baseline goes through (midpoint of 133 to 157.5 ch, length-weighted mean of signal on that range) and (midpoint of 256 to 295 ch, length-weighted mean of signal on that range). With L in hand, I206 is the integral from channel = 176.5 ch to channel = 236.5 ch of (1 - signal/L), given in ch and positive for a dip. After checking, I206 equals 5.0 ch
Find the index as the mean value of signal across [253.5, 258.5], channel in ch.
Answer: 6.88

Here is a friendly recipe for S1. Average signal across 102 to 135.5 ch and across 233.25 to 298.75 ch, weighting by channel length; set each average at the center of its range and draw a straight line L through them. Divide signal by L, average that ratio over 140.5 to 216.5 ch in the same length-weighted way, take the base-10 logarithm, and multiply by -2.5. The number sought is 0.12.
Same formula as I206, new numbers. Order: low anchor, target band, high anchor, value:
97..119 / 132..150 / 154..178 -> 0.4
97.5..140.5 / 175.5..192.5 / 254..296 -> 2.3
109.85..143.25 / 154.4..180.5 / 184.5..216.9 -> 0.6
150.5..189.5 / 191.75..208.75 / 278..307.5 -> 1.3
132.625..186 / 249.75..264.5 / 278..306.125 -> 0.6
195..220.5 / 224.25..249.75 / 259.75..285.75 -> 0.6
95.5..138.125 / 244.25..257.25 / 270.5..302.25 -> 1.1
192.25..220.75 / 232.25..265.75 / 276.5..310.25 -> 0.9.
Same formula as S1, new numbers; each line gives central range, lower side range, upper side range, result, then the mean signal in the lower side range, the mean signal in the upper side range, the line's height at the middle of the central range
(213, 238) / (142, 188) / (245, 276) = 0.02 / 5.33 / 7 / 6.38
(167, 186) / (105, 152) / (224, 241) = 0.09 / 5.28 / 6.32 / 5.76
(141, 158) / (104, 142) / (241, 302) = 0.07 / 5.29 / 7.32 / 5.65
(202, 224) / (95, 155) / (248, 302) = 0.10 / 5.27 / 7.42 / 6.54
